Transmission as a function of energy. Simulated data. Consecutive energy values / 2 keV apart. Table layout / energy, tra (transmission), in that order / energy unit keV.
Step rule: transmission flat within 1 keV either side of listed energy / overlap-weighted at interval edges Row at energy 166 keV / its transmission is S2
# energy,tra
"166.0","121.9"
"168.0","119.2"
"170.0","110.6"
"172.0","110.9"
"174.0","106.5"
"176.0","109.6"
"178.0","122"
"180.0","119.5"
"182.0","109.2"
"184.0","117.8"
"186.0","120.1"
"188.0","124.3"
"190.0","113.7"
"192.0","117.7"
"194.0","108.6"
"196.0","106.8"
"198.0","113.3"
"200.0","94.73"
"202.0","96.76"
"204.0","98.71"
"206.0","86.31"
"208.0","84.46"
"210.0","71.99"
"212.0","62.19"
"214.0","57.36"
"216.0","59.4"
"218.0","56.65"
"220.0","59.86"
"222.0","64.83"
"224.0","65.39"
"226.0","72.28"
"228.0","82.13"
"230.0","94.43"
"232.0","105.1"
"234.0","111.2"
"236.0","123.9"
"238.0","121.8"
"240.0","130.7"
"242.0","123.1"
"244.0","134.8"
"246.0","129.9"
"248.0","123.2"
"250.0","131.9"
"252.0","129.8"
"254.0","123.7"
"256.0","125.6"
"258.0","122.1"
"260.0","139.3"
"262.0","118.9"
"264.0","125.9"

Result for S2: 121.9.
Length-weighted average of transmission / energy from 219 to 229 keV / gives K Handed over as 68.9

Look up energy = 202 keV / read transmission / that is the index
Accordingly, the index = 96.76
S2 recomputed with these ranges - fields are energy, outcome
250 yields 131.9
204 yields 98.71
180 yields 119.5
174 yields 106.5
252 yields 129.8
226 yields 72.28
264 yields 125.9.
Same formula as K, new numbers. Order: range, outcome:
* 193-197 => 108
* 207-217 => 67.1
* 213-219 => 57.8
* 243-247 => 132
